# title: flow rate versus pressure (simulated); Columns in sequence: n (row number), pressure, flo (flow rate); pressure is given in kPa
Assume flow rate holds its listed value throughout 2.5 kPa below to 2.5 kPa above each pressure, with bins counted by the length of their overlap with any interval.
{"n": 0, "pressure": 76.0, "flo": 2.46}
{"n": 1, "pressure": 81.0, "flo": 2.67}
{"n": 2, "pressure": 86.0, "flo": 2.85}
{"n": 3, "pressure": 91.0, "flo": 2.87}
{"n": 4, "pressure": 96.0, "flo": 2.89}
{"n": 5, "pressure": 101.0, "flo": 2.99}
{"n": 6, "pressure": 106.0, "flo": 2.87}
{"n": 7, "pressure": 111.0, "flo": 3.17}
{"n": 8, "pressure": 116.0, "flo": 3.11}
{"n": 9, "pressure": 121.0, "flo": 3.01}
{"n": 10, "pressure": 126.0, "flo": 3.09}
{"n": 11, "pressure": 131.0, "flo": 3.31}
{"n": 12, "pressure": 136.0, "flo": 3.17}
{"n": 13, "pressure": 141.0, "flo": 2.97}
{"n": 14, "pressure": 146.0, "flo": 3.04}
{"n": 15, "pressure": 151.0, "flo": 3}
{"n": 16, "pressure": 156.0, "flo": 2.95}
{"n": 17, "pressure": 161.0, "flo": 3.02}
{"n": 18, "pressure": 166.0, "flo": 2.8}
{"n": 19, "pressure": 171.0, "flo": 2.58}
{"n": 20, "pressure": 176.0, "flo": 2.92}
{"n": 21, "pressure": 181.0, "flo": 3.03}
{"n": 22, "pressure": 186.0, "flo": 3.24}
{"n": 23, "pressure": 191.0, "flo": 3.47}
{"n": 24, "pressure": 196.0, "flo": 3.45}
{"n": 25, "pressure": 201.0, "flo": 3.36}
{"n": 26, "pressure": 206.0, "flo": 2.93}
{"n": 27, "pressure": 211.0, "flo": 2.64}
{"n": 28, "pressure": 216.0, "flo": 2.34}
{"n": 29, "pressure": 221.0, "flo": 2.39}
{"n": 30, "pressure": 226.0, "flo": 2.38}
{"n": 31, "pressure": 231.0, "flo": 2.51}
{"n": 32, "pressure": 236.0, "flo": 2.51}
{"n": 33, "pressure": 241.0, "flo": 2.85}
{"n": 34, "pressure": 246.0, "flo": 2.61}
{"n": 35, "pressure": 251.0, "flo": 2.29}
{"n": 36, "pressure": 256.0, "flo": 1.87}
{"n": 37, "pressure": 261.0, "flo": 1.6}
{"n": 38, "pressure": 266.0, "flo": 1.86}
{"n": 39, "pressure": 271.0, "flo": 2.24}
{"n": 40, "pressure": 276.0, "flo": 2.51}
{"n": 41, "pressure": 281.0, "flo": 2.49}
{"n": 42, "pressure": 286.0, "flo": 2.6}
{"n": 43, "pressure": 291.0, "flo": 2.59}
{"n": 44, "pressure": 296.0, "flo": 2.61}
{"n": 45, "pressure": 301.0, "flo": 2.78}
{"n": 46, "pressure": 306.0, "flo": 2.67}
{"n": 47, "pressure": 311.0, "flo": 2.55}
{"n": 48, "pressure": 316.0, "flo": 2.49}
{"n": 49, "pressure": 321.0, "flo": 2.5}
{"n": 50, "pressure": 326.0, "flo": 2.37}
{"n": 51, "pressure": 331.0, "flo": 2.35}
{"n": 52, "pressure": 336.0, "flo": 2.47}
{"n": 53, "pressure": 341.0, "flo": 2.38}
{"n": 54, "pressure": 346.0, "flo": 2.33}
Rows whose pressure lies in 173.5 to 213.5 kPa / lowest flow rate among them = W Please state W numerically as 2.64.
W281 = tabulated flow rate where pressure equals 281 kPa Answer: 2.49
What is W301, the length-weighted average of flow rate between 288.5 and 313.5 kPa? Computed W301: 2.64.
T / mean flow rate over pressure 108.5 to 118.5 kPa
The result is 3.14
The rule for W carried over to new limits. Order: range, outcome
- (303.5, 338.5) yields 2.35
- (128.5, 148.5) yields 2.97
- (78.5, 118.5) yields 2.67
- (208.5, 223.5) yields 2.34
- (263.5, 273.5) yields 1.86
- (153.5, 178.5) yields 2.58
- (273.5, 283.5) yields 2.49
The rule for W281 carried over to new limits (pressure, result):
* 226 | 2.38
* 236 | 2.51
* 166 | 2.8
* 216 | 2.34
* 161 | 3.02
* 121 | 3.01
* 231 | 2.51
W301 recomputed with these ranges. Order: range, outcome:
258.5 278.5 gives 2.05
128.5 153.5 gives 3.1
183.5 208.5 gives 3.29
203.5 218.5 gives 2.64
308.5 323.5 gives 2.51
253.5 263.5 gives 1.74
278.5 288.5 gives 2.55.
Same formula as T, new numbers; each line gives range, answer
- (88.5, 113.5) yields 2.96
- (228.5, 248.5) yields 2.62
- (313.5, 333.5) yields 2.43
